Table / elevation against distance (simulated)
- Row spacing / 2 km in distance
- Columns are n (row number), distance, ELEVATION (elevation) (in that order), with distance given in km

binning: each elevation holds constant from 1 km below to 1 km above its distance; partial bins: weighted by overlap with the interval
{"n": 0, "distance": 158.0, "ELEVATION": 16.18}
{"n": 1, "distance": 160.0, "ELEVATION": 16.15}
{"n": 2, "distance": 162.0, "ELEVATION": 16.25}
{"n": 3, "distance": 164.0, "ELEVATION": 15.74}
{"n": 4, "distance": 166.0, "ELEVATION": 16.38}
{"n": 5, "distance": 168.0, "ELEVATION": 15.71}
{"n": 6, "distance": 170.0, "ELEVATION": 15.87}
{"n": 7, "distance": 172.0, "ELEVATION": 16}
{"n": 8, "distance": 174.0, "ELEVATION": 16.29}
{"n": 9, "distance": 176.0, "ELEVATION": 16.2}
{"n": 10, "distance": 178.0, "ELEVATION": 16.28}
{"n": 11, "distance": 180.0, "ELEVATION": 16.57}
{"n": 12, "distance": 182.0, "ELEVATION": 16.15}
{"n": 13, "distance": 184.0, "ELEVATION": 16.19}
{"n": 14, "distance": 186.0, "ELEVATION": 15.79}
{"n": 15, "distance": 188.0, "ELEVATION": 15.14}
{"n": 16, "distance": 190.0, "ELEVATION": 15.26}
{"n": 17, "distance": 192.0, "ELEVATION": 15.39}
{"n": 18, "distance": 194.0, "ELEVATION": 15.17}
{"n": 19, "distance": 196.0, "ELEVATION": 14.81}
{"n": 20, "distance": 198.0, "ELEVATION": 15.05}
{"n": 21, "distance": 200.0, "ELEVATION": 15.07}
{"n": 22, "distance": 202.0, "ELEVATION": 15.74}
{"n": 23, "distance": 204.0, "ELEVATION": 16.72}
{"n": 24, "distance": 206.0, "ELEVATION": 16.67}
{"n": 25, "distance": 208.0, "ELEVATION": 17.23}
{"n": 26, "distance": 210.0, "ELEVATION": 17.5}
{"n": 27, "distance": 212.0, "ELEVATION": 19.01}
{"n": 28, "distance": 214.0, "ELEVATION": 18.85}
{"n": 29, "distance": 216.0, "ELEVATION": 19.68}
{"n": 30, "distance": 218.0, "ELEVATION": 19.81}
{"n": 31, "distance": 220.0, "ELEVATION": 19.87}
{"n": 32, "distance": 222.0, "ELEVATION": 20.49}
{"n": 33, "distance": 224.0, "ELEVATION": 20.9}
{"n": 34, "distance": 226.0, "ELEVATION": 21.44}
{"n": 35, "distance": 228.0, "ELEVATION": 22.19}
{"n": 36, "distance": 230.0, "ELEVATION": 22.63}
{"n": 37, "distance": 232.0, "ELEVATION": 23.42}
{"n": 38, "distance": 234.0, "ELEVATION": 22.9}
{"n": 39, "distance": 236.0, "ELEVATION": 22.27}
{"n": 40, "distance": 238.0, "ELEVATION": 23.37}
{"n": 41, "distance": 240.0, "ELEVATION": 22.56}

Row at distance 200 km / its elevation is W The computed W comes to 15.07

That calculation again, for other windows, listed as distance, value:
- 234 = 22.9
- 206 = 16.67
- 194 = 15.17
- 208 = 17.23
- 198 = 15.05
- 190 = 15.26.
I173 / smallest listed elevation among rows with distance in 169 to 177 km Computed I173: 15.87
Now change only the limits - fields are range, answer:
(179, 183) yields 16.15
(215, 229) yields 19.68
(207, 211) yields 17.23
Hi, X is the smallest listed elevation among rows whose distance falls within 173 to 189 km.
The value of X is 15.14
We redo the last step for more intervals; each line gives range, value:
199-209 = 15.07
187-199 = 14.81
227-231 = 22.19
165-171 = 15.71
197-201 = 15.05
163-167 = 15.74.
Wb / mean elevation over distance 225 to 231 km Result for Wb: 22.1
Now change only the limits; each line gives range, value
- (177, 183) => 16.3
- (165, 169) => 16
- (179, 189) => 16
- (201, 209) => 16.6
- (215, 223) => 20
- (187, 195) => 15.2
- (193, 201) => 15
